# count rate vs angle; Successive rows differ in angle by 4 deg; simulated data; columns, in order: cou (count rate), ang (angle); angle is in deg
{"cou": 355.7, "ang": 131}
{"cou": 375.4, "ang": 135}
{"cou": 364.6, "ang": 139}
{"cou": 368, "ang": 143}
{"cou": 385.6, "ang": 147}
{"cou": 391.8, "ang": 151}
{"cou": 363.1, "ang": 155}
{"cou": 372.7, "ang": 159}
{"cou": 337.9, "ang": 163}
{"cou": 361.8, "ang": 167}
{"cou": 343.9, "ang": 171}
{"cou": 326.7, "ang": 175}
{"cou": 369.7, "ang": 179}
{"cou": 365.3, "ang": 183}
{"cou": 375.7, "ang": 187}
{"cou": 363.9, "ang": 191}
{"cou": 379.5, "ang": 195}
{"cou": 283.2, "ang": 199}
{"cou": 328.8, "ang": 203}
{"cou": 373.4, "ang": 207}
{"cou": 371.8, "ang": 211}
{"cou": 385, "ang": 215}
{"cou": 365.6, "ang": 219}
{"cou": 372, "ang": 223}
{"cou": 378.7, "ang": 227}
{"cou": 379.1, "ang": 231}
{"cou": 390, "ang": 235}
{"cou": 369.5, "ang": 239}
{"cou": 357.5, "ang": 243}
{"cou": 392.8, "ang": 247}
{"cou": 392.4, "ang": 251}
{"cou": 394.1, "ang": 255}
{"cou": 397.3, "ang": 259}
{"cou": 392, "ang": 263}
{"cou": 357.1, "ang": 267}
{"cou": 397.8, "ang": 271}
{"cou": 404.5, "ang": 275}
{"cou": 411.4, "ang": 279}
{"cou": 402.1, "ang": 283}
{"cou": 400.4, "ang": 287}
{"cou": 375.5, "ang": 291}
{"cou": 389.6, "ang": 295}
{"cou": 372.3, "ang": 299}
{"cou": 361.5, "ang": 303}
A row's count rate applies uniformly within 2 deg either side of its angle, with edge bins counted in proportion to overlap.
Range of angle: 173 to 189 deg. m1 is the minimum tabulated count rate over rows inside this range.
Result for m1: 326.7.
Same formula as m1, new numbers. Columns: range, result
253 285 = 357.1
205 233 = 365.6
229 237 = 379.1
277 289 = 400.4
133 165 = 337.9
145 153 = 385.6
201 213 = 328.8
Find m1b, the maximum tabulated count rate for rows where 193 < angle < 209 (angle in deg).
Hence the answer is 379.5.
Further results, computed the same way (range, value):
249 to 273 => 397.8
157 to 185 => 372.7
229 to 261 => 397.3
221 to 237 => 390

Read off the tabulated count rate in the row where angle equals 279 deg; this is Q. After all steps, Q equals 411.4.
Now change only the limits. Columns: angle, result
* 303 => 361.5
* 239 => 369.5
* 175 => 326.7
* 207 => 373.4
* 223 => 372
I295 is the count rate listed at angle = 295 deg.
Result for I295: 389.6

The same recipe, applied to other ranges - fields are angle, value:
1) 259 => 397.3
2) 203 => 328.8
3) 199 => 283.2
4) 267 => 357.1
